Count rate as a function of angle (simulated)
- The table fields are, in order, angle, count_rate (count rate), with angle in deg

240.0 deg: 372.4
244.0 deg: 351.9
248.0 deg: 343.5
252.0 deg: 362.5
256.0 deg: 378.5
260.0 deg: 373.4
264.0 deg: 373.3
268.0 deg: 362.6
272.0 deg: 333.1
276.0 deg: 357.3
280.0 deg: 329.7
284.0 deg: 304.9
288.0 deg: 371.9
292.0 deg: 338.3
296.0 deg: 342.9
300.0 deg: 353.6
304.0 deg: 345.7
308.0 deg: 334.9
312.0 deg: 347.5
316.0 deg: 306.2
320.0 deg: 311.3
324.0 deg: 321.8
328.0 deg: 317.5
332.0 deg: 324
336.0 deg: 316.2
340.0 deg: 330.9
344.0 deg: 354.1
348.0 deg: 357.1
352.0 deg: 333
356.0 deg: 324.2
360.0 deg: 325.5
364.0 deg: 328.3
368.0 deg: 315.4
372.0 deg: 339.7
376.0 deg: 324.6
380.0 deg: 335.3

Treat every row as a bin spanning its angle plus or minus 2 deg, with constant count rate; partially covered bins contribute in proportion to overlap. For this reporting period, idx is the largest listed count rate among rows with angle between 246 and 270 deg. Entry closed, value 378.5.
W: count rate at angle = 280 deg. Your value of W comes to 329.7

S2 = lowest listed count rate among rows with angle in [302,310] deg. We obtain 334.9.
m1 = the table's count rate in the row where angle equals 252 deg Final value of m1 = 362.5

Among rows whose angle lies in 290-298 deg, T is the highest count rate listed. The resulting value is 342.9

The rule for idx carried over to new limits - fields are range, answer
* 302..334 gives 347.5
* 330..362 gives 357.1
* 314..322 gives 311.3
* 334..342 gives 330.9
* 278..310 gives 371.9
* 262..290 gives 373.3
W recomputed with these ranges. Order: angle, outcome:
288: 371.9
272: 333.1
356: 324.2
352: 333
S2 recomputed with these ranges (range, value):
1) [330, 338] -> 316.2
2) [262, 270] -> 362.6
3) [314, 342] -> 306.2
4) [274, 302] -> 304.9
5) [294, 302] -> 342.9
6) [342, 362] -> 324.2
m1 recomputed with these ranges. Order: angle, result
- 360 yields 325.5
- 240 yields 372.4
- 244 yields 351.9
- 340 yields 330.9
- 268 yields 362.6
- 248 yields 343.5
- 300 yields 353.6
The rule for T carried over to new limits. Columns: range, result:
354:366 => 328.3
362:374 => 339.7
